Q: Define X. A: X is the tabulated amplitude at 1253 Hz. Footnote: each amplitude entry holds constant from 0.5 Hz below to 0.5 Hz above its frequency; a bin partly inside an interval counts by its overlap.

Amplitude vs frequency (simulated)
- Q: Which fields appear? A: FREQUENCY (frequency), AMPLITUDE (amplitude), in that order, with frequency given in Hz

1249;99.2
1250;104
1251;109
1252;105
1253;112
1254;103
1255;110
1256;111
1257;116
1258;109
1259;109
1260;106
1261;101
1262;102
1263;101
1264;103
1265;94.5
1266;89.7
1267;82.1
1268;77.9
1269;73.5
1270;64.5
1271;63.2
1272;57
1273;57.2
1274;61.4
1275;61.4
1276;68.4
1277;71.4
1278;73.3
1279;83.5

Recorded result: 112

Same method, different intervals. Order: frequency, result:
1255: 110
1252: 105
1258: 109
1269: 73.5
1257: 116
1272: 57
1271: 63.2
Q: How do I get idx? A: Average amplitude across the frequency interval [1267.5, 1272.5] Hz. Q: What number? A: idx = 67.2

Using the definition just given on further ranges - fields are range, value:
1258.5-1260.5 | 108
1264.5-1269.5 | 83.5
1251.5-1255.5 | 108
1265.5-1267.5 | 85.9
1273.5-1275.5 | 61.4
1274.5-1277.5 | 67.1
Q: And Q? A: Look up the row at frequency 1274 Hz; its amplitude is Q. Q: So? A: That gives 61.4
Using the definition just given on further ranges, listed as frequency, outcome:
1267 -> 82.1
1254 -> 103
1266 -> 89.7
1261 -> 101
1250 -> 104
